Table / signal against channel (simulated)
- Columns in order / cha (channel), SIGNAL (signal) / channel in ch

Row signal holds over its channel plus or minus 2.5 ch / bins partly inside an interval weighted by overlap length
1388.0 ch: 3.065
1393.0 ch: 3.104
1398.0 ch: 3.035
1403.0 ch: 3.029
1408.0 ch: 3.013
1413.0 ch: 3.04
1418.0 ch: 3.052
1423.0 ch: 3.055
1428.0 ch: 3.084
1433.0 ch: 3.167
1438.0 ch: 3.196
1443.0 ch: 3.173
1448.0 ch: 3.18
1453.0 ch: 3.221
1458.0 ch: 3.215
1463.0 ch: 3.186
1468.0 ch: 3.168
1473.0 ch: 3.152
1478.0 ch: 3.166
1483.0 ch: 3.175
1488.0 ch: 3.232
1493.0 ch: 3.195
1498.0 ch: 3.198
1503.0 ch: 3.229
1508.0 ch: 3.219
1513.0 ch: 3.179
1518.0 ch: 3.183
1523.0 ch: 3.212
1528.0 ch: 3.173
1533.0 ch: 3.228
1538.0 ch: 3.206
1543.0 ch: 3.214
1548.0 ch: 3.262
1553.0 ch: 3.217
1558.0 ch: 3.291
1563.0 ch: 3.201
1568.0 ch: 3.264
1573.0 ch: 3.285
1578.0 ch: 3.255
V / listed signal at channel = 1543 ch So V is 3.214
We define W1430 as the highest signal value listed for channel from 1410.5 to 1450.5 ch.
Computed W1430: 3.196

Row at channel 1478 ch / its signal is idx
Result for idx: 3.166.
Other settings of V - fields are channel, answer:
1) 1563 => 3.201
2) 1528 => 3.173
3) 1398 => 3.035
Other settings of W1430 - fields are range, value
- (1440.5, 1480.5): 3.221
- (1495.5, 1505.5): 3.229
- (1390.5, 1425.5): 3.104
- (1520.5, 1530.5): 3.212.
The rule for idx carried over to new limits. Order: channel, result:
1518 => 3.183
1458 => 3.215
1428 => 3.084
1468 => 3.168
